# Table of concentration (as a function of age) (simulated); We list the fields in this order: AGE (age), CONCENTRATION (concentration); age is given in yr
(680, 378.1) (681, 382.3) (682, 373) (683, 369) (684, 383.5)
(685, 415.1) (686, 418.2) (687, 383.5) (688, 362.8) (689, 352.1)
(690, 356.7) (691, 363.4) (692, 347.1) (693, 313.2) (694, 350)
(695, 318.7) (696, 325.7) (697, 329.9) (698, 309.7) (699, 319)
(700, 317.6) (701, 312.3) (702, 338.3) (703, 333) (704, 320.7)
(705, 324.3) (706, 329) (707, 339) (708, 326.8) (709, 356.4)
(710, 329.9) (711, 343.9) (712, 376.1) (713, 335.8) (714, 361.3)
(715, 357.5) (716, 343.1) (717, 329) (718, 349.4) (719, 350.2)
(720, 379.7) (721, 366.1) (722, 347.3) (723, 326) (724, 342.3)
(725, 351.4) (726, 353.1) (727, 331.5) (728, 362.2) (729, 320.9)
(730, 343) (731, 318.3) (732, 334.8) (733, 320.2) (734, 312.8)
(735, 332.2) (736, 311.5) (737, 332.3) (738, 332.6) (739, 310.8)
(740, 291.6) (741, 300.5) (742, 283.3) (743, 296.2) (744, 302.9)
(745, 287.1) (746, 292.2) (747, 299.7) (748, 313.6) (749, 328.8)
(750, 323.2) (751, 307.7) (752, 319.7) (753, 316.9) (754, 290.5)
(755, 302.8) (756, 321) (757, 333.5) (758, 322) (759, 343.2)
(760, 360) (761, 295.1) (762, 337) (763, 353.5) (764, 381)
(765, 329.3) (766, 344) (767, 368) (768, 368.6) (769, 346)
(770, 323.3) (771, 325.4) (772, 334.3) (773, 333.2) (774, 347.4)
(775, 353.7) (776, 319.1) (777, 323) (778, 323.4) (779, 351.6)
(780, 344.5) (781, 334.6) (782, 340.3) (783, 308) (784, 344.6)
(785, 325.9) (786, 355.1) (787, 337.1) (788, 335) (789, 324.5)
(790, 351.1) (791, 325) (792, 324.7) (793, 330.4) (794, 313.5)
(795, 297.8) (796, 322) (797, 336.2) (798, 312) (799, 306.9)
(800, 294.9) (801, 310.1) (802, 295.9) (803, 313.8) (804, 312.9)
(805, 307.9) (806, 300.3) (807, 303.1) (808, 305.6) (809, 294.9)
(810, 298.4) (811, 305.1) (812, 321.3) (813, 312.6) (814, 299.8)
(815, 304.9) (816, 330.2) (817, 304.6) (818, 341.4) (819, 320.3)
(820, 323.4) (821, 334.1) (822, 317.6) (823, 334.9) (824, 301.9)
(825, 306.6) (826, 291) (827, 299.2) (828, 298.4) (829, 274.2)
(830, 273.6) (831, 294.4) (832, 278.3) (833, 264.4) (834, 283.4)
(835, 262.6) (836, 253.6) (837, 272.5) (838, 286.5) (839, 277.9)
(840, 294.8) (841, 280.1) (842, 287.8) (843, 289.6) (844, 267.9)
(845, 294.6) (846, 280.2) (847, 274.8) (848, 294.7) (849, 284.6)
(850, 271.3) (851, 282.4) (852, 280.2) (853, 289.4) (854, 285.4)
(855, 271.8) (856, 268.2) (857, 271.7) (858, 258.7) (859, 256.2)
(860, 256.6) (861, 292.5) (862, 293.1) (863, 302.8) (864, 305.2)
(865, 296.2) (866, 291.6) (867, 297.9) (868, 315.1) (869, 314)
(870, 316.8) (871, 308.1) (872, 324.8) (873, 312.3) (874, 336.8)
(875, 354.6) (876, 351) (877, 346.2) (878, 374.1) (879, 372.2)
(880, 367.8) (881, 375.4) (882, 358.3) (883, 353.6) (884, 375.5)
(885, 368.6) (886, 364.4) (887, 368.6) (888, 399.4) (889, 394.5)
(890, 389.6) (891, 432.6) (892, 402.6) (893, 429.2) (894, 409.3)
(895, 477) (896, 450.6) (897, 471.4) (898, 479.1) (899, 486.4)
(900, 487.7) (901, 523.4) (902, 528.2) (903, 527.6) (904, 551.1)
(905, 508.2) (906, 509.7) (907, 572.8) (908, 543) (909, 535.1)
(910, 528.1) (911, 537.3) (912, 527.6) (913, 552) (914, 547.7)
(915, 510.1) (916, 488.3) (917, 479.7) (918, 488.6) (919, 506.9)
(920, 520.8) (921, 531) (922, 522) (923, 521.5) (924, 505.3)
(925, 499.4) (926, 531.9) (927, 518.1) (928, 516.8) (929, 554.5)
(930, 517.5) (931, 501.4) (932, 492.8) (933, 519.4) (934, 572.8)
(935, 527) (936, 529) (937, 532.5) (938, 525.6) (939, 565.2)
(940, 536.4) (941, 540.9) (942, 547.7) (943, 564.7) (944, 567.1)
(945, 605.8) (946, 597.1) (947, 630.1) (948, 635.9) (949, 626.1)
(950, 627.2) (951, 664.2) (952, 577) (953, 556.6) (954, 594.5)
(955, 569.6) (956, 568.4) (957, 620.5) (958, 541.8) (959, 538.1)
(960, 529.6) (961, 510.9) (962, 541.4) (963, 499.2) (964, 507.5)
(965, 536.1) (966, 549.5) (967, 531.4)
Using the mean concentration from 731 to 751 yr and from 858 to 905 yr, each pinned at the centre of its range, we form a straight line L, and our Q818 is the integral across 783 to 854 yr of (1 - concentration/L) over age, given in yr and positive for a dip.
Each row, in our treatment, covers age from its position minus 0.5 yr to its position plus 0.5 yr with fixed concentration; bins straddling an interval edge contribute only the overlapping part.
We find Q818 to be 9.0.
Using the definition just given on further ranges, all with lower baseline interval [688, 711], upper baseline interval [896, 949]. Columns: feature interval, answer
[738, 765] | 4.50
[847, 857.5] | 4.24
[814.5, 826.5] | 3.35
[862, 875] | 4.63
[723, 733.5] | 0.63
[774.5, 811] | 8.27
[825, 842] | 6.42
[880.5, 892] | 2.72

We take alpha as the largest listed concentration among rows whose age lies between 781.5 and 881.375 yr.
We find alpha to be 375.4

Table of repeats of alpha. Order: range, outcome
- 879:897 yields 477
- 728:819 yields 381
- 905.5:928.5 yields 572.8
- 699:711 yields 356.4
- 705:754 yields 379.7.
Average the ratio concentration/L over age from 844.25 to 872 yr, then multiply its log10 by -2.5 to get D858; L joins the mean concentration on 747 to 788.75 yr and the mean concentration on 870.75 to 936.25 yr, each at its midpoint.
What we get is 0.41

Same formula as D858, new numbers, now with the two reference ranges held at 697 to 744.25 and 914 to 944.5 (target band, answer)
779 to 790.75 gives 0.163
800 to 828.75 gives 0.327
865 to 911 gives 0.183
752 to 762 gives 0.141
